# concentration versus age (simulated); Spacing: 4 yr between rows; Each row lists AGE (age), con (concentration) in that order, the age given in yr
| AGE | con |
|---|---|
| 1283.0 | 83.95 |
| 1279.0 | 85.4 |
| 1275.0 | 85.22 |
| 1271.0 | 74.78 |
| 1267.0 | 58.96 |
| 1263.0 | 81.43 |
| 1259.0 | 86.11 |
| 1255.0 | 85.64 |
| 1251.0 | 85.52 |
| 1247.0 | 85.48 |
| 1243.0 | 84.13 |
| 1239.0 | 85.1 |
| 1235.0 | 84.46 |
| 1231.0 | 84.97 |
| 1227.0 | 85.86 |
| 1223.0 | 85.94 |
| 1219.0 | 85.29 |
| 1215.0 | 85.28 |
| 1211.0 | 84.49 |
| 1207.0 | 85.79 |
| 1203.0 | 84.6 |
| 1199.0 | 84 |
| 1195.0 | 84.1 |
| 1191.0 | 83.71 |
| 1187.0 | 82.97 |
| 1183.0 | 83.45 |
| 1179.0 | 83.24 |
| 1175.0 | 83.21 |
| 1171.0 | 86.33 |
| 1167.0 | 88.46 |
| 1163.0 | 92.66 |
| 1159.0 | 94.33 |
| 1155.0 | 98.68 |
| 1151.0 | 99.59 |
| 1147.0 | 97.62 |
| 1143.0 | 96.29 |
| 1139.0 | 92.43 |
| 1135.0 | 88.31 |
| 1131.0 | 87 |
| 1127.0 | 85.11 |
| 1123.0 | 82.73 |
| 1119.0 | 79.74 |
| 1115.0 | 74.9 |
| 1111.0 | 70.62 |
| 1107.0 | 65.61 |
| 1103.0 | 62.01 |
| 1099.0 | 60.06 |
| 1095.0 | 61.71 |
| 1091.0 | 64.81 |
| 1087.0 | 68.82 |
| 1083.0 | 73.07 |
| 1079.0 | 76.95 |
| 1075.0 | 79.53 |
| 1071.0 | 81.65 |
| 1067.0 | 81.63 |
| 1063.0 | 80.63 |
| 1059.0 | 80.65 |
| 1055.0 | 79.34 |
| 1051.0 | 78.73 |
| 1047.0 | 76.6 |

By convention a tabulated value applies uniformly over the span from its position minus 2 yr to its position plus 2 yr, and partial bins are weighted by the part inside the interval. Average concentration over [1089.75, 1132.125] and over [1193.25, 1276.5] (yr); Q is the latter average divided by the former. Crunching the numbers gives 1.2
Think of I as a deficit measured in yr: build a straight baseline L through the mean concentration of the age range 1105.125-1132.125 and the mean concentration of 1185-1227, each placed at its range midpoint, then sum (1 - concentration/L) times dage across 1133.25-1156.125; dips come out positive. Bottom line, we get -4.5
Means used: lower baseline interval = 77.7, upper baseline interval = 84.7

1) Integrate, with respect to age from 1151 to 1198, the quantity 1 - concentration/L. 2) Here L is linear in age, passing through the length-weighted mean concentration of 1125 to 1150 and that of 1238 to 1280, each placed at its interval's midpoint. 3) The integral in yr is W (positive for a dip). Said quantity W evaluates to 0.3 yr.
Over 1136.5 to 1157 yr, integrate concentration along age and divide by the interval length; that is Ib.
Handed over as 96.7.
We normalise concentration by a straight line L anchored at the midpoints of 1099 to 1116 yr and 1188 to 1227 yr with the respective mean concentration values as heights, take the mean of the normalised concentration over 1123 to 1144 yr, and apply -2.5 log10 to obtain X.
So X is -0.23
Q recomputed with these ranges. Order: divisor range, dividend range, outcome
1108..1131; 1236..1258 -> 1.08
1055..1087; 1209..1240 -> 1.08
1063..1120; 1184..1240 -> 1.18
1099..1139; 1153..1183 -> 1.15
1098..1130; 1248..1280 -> 1.09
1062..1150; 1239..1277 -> 1.04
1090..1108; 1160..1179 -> 1.40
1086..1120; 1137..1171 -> 1.41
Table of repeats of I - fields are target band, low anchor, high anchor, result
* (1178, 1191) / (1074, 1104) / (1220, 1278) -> -1.1 yr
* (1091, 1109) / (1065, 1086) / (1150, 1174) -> 4.3 yr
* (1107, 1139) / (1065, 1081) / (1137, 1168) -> 3.1 yr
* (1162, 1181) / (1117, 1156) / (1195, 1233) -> 0.4 yr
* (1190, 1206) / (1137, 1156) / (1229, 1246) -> 1.0 yr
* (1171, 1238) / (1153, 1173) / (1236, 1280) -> 2.2 yr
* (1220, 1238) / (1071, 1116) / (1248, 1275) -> -1.8 yr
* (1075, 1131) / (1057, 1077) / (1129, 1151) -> 9.5 yr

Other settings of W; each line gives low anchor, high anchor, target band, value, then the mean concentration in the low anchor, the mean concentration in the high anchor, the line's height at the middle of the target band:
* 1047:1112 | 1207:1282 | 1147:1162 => -3.8 yr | 73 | 83.1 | 77.6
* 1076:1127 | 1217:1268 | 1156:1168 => -2.6 yr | 70.9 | 83.5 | 76.3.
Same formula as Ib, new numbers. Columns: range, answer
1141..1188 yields 90.7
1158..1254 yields 85.5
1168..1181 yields 84.6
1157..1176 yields 89.3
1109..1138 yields 81.6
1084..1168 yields 81.3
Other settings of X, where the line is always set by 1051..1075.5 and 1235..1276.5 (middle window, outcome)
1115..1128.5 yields -0.007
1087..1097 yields 0.244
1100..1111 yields 0.239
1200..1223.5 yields -0.052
